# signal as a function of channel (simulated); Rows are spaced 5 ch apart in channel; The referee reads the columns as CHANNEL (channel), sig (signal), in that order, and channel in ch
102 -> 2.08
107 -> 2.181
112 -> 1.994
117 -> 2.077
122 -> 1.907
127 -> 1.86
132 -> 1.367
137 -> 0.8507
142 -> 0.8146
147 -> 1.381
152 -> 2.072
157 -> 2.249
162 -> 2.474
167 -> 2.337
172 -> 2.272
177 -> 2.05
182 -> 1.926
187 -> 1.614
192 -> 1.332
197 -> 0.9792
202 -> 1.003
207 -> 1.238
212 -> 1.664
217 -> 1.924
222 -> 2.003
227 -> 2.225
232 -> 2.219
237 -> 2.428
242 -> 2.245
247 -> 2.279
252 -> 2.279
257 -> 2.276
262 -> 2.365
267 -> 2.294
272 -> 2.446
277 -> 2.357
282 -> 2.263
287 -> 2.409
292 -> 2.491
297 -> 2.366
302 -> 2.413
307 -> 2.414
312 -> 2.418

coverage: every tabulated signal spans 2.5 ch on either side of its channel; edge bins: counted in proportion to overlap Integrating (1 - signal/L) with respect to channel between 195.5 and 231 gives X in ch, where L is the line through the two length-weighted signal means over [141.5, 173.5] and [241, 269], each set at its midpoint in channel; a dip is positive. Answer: 9.07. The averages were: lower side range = 2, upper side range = 2.29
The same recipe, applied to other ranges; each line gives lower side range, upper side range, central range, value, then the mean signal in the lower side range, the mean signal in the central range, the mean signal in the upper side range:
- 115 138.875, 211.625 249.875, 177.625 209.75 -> 9.2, 1.62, 1.39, 2.15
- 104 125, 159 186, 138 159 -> 5.6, 2.04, 1.56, 2.18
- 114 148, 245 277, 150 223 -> 0.1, 1.48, 1.8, 2.33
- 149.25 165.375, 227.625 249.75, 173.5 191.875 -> 3.6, 2.26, 1.82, 2.29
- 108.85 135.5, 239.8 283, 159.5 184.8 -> -2.7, 1.81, 2.2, 2.31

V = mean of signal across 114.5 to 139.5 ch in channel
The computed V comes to 1.61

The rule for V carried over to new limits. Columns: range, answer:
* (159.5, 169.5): 2.41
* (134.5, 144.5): 0.833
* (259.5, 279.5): 2.37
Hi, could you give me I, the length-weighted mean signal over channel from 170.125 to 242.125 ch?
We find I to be 1.79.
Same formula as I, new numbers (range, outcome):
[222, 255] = 2.26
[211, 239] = 2.09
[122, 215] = 1.65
